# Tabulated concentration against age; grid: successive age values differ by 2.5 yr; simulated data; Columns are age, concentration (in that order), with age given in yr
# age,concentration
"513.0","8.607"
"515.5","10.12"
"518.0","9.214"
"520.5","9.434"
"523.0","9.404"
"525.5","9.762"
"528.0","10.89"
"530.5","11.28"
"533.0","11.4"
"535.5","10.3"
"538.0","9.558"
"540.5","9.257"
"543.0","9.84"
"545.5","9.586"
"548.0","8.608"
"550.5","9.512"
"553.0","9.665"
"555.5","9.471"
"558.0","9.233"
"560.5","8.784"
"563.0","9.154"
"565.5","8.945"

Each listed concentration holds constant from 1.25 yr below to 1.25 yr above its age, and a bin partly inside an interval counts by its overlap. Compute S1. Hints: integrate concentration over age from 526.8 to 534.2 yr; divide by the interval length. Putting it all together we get 11.2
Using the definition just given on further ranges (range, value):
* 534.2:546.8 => 9.71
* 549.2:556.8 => 9.54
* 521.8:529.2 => 10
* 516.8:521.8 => 9.33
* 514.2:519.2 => 9.66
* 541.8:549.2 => 9.35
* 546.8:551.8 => 9.07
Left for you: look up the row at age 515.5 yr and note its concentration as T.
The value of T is 10.12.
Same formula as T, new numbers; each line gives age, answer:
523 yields 9.404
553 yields 9.665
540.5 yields 9.257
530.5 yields 11.28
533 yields 11.4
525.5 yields 9.762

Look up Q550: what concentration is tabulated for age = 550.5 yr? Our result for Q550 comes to 9.512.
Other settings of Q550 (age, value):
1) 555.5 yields 9.471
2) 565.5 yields 8.945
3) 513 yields 8.607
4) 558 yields 9.233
